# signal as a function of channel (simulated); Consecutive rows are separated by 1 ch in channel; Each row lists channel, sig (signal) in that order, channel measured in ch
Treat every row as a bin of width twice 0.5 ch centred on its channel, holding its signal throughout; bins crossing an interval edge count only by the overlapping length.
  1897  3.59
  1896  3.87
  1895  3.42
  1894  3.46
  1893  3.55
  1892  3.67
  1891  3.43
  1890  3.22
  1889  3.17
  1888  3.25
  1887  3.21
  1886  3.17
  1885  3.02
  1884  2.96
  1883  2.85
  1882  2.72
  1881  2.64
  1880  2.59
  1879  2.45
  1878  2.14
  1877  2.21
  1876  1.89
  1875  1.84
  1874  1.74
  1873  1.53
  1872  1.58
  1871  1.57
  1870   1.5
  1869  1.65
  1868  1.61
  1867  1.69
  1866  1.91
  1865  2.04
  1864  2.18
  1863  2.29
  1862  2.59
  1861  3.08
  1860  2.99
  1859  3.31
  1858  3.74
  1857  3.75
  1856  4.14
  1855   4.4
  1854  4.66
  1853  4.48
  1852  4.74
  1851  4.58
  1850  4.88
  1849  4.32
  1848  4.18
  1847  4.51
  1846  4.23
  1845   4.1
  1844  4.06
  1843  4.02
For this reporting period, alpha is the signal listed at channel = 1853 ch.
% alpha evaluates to 4.48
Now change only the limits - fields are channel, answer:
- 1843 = 4.02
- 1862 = 2.59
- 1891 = 3.43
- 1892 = 3.67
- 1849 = 4.32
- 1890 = 3.22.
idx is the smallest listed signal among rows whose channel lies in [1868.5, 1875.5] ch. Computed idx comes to 1.5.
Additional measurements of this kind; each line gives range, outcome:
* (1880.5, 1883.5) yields 2.64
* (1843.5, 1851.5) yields 4.06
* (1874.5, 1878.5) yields 1.84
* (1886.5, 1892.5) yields 3.17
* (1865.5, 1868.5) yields 1.61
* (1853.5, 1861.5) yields 2.99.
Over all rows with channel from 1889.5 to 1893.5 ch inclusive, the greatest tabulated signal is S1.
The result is 3.67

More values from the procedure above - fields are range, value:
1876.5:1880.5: 2.59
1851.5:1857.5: 4.74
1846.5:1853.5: 4.88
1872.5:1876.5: 1.89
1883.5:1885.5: 3.02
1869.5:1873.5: 1.58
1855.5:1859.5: 4.14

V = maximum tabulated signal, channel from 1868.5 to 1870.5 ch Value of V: 1.65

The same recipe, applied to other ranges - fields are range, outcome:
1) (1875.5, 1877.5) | 2.21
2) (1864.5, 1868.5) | 2.04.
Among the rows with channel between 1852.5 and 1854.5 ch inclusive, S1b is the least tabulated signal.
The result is 4.48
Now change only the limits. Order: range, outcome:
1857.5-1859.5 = 3.31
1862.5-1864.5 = 2.18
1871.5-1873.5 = 1.53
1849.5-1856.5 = 4.14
